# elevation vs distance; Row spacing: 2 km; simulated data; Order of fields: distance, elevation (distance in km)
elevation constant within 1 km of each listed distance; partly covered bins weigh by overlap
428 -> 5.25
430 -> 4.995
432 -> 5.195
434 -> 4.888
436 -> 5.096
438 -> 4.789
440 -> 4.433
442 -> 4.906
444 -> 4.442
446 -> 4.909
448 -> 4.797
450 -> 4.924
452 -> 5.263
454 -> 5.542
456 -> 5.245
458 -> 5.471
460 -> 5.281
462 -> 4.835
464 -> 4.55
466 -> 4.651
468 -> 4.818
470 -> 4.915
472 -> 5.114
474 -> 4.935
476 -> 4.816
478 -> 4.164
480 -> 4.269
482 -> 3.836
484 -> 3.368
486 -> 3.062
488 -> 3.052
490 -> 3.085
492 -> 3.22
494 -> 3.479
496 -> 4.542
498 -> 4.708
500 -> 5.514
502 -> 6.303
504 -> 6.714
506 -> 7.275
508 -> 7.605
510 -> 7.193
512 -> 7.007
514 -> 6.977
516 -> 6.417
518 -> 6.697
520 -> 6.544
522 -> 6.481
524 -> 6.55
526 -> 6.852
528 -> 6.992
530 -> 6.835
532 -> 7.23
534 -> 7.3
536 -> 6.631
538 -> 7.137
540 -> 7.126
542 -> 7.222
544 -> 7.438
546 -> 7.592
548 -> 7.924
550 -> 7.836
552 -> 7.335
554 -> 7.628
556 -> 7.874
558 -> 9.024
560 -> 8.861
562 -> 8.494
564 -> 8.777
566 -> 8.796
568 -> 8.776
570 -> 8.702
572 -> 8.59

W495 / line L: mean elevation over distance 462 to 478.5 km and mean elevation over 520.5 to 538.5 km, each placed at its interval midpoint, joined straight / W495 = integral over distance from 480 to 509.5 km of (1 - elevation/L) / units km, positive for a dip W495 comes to 5.1 km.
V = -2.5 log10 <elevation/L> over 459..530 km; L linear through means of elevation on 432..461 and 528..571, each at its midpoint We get 0.19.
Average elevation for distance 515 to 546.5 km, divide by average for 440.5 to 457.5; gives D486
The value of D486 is 1.39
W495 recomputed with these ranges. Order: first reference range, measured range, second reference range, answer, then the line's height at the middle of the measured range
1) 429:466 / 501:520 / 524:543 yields -1.3 km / 6.46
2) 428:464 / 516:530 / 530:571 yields 0.8 km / 7.11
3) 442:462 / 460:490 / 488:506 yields 3.7 km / 4.91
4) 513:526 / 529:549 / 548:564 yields 0.6 km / 7.46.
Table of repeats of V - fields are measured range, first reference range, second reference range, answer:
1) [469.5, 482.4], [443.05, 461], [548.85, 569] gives 0.254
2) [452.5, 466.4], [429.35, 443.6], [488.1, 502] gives -0.112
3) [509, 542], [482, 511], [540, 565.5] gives -0.070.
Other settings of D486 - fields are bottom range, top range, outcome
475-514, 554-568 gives 1.73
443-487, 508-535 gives 1.47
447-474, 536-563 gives 1.54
